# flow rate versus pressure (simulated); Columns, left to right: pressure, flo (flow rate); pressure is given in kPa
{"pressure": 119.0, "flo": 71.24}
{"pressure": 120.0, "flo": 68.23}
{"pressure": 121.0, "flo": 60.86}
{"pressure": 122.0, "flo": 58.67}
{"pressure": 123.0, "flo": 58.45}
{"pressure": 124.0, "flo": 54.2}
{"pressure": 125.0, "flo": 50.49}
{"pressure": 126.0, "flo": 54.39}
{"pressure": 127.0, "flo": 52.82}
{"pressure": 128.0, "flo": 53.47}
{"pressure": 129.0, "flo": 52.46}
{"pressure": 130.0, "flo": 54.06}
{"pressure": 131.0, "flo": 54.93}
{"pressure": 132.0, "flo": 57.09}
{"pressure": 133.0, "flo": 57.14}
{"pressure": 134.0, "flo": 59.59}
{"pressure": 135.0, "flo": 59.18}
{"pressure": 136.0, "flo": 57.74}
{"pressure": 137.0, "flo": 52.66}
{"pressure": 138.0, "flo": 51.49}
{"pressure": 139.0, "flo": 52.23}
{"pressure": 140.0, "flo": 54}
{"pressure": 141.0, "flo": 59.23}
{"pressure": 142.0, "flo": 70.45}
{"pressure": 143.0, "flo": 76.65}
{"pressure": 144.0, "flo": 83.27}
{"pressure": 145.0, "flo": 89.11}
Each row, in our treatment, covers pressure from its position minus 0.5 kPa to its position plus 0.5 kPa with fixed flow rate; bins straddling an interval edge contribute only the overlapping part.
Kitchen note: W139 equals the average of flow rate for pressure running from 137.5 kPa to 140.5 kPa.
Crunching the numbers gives 52.6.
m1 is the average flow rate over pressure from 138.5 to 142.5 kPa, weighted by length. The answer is 59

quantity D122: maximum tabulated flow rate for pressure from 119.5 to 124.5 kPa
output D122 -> 68.23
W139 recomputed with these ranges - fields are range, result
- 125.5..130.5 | 53.4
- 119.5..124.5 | 60.1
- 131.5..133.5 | 57.1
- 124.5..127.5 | 52.6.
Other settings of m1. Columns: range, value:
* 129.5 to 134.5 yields 56.6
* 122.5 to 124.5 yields 56.3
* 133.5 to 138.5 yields 56.1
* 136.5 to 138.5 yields 52.1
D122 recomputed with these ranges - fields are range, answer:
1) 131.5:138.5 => 59.59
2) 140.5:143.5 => 76.65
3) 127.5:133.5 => 57.14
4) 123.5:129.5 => 54.39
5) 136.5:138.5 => 52.66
